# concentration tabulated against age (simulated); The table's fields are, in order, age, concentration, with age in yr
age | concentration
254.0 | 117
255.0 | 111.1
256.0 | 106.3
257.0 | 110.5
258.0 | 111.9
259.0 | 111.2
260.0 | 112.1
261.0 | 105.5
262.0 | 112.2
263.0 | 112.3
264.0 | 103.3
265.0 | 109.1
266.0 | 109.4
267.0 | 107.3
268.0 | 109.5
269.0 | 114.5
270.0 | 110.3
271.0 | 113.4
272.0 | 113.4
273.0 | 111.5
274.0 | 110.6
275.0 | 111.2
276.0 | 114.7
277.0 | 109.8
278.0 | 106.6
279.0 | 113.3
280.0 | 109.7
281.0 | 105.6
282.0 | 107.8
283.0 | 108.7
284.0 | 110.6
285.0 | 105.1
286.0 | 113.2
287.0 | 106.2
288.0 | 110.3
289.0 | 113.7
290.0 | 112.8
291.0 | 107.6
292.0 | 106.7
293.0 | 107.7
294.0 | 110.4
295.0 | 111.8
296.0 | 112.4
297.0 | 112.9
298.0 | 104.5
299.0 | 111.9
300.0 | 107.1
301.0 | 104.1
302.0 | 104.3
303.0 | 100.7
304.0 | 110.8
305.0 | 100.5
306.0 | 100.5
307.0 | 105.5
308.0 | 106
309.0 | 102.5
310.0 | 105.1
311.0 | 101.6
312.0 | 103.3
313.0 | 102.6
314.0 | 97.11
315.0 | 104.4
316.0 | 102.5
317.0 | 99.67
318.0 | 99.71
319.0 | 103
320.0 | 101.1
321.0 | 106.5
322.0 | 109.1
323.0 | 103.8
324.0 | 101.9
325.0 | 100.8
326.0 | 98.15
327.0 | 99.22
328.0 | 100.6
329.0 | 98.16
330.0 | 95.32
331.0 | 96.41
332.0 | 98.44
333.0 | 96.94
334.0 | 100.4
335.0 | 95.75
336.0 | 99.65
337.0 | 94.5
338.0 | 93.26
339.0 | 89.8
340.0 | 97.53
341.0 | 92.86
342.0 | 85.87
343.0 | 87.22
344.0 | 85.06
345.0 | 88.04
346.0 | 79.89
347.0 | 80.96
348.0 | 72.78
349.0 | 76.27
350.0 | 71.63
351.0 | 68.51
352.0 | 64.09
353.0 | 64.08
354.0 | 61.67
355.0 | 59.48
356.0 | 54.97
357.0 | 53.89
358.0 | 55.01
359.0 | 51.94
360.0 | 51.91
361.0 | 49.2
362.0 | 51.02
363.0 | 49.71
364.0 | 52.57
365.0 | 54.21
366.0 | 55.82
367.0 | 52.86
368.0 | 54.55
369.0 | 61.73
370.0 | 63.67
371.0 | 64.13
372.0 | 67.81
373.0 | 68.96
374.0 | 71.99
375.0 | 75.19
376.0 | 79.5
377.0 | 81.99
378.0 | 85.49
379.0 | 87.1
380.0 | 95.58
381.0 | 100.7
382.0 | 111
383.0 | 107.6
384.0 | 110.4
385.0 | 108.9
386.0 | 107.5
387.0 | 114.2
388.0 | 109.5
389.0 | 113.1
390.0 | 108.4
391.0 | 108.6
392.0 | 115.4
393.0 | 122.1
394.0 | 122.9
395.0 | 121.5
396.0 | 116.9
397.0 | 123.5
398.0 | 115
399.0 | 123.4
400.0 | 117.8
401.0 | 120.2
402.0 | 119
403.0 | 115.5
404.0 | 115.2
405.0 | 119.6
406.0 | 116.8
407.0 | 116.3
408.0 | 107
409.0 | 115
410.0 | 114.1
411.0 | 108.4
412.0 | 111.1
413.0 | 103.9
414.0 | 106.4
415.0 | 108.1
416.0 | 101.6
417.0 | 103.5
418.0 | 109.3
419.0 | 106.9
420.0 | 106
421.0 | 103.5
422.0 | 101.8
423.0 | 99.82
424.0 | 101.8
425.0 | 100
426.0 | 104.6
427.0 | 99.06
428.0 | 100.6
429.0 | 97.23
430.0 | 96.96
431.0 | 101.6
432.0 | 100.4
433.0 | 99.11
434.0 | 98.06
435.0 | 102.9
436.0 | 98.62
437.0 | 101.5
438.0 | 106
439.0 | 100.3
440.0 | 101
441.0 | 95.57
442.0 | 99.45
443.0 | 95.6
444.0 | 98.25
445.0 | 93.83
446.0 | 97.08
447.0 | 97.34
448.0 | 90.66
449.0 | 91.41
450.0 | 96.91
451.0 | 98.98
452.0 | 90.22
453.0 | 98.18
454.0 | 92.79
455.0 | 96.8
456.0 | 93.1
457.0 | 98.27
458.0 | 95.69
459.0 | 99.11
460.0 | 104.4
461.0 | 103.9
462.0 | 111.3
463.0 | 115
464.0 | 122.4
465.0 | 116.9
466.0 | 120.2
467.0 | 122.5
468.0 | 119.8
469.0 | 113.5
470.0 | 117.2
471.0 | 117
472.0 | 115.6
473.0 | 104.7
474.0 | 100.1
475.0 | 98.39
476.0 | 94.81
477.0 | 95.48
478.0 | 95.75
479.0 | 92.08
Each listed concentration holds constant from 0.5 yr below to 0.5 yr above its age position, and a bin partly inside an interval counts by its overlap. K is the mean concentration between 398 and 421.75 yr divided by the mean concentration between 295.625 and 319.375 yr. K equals 1.1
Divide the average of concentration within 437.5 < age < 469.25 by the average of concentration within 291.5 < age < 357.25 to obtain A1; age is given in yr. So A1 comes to 1.08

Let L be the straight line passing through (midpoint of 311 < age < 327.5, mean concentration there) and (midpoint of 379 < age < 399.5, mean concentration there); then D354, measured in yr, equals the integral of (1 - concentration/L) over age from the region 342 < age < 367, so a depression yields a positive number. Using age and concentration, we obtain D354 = 9.95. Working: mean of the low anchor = 102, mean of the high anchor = 112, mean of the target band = 64.4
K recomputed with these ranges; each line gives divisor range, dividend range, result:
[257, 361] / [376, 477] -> 1.07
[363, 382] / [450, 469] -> 1.48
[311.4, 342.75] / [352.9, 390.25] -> 0.76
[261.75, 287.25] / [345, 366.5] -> 0.56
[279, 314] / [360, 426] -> 0.91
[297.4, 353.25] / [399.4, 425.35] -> 1.14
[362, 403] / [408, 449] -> 1.09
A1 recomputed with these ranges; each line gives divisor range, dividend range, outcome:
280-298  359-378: 0.57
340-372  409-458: 1.53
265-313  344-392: 0.71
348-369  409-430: 1.80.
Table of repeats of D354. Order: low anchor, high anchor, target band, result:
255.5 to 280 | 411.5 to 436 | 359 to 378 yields 7.8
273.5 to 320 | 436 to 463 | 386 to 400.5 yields -2.1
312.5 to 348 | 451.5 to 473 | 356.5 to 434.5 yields 5.2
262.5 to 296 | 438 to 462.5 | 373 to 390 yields 0.9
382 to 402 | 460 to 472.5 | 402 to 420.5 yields 0.8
